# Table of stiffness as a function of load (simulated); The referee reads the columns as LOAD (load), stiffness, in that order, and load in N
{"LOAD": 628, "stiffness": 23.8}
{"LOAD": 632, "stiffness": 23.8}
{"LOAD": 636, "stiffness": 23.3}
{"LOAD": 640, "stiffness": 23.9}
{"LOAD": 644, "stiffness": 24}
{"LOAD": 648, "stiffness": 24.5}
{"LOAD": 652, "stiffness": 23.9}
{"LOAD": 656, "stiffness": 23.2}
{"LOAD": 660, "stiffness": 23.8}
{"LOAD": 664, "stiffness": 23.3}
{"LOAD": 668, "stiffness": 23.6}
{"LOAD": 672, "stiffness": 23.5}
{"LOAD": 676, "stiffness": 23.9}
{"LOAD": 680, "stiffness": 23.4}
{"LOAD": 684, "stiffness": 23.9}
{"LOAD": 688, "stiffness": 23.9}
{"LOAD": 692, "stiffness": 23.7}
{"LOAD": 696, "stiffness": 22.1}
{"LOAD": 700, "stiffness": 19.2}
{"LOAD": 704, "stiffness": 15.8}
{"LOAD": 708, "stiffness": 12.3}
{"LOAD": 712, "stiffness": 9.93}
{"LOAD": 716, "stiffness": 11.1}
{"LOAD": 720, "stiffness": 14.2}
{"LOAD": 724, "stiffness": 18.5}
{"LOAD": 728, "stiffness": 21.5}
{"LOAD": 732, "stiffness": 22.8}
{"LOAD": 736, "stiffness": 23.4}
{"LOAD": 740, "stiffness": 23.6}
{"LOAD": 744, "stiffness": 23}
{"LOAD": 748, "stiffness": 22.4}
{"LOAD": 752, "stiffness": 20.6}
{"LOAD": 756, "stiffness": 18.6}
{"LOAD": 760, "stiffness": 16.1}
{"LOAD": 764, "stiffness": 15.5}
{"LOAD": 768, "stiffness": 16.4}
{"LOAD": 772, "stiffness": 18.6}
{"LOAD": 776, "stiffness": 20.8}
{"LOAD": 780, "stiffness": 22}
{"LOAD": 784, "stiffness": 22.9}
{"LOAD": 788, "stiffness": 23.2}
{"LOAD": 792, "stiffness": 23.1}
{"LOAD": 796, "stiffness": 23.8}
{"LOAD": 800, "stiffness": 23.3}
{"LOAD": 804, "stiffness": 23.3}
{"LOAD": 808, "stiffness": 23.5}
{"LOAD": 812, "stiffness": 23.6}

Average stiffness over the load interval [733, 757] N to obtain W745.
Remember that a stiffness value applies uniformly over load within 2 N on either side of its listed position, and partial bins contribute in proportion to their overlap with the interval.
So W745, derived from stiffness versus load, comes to 22.1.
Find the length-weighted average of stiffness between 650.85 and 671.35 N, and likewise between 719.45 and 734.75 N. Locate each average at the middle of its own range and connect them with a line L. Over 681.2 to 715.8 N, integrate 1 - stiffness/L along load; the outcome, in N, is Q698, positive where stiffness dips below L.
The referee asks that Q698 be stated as 4.9 N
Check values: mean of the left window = 23.5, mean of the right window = 19.9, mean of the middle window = 18.6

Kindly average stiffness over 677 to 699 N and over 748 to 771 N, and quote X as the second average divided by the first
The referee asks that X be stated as 0.8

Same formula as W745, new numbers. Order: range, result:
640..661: 23.9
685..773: 18.8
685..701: 22.5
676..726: 18.4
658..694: 23.7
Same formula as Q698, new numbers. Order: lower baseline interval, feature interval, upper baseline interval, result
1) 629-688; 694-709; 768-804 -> 3.5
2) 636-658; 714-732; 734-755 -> 4.5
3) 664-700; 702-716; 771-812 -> 6.5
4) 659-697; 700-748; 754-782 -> 6.0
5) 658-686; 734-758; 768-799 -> 0.5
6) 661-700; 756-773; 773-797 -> 4.4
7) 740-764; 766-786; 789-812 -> 1.5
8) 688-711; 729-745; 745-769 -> -3.9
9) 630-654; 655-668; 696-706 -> -0.8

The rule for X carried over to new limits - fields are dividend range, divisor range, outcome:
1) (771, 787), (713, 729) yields 1.37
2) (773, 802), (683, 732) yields 1.25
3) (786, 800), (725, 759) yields 1.08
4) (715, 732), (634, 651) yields 0.73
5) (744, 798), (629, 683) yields 0.86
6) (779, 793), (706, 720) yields 1.98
